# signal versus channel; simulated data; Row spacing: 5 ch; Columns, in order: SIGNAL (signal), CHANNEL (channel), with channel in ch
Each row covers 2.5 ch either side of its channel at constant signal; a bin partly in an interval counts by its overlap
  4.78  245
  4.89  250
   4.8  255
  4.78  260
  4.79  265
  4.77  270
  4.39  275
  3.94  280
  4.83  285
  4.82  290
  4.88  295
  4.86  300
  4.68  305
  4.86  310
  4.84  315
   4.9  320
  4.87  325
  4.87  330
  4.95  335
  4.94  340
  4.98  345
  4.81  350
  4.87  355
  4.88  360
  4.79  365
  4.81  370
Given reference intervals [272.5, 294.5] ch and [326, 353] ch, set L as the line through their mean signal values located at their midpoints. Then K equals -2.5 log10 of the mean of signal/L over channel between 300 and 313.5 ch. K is -0.02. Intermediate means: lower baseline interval 4.53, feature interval 4.79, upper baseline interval 4.91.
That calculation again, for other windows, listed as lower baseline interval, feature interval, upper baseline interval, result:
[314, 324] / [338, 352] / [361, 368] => -0.02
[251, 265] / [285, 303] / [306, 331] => 0.00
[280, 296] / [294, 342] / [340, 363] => -0.02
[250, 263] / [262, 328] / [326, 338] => 0.03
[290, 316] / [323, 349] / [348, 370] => -0.02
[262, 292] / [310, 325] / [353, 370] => -0.04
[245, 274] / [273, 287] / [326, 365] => 0.10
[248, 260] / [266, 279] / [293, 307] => 0.07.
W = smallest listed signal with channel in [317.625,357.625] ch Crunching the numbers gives 4.81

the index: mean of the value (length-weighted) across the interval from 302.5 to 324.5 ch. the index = 4.82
